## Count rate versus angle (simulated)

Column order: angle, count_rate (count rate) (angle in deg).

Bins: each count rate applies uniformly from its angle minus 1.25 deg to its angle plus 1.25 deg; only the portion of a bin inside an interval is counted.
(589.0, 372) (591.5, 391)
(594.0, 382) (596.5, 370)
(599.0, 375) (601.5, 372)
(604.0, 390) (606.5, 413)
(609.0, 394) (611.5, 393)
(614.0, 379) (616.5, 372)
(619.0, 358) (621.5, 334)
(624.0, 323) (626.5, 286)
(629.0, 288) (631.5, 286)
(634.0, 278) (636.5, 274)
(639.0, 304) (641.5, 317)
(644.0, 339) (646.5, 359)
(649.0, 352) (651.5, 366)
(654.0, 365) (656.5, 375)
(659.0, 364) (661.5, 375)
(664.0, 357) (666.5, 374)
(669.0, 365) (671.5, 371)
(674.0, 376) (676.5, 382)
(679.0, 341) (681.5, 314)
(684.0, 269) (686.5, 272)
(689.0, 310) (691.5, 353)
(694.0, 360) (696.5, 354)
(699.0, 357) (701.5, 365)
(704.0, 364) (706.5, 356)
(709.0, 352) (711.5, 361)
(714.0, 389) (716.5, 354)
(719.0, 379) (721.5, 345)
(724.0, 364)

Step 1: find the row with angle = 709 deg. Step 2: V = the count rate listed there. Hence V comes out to 352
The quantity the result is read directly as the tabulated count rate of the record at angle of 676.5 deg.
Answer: 382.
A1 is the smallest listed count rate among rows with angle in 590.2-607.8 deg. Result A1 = 370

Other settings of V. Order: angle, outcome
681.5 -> 314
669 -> 365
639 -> 304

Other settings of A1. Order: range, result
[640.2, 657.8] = 317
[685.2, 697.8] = 272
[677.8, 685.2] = 269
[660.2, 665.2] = 357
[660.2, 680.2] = 341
